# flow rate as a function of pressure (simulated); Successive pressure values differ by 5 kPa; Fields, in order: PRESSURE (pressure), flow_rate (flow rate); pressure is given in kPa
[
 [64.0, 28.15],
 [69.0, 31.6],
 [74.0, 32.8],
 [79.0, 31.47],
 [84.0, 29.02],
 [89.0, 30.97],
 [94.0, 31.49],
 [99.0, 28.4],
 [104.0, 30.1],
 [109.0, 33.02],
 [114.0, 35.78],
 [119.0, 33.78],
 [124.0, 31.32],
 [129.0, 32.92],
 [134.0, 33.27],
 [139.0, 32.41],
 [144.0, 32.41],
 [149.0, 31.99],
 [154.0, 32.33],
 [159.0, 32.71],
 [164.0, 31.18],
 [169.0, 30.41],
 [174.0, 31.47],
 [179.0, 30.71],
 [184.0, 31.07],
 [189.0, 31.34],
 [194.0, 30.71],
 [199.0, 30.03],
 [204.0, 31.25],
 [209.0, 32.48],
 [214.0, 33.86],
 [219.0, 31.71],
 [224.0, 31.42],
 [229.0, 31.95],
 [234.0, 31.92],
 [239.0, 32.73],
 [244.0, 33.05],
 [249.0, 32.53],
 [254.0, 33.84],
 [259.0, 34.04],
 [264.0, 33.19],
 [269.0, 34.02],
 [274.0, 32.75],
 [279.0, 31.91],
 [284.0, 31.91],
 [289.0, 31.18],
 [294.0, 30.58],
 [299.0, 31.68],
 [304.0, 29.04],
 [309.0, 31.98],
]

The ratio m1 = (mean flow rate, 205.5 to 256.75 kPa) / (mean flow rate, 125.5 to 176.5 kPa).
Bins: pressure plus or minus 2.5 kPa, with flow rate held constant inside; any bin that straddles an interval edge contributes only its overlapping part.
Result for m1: 1.0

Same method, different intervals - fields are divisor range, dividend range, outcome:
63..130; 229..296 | 1.03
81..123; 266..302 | 1.01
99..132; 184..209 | 0.95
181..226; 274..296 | 1.00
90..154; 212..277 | 1.02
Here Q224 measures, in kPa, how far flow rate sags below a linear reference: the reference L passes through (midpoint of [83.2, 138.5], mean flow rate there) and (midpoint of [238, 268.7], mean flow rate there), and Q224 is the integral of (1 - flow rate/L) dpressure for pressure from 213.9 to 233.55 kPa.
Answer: 0.6 kPa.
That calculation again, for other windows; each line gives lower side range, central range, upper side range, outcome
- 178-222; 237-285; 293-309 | -3.2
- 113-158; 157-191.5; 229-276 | 1.7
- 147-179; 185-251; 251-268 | 1.8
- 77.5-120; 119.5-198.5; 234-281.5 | 0.8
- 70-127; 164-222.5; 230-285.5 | 1.9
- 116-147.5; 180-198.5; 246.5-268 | 1.2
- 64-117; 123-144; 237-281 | -0.5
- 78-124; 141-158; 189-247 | -0.3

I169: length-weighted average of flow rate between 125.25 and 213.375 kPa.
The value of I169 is 31.7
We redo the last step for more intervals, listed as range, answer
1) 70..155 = 32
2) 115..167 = 32.5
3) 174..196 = 31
